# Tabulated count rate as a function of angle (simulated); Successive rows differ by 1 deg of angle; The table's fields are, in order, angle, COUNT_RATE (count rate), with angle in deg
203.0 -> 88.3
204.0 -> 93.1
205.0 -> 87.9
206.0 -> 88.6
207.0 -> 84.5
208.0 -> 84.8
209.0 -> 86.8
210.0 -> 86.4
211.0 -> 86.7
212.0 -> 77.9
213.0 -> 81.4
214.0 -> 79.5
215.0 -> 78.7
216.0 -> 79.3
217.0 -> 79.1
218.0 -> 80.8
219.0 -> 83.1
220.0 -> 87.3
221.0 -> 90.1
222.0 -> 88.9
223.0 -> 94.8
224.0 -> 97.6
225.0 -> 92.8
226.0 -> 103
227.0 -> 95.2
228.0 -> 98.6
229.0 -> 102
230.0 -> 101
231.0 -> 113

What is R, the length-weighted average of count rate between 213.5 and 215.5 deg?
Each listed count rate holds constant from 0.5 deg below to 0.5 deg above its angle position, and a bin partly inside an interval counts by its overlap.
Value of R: 79.1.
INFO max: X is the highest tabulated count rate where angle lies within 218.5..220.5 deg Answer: 87.3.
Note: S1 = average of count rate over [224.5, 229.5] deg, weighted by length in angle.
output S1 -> 98.3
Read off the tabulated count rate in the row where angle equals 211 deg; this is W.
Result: 86.7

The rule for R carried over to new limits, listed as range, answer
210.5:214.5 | 81.4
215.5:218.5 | 79.7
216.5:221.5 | 84.1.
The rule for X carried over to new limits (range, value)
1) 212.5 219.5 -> 83.1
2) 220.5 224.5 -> 97.6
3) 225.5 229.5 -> 103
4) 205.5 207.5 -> 88.6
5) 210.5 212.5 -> 86.7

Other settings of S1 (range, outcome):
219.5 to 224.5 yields 91.7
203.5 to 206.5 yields 89.9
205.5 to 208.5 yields 86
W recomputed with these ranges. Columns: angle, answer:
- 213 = 81.4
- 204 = 93.1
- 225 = 92.8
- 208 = 84.8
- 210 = 86.4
